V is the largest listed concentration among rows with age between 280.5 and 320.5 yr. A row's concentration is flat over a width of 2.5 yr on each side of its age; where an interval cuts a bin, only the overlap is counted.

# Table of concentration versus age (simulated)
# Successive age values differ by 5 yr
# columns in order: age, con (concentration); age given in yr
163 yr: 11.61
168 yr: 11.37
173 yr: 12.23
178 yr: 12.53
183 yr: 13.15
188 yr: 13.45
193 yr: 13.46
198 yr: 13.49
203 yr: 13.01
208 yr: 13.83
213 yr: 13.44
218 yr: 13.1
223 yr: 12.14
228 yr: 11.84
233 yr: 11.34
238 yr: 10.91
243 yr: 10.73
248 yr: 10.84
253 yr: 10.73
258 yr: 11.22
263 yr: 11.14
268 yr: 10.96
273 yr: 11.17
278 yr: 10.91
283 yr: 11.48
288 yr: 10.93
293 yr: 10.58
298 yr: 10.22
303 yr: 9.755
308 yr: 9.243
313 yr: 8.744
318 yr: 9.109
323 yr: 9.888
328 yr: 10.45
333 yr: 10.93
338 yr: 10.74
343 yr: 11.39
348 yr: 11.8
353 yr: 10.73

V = 11.48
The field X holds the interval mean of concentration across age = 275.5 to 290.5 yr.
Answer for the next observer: 11.1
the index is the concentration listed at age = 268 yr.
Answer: 10.96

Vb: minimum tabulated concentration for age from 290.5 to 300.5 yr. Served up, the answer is 10.22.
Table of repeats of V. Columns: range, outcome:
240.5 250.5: 10.84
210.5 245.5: 13.44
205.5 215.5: 13.83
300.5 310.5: 9.755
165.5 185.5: 13.15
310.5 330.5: 10.45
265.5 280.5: 11.17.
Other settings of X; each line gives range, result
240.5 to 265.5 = 10.9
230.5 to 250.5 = 11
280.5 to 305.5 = 10.6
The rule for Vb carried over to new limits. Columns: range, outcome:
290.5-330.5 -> 8.744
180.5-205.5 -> 13.01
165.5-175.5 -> 11.37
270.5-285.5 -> 10.91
